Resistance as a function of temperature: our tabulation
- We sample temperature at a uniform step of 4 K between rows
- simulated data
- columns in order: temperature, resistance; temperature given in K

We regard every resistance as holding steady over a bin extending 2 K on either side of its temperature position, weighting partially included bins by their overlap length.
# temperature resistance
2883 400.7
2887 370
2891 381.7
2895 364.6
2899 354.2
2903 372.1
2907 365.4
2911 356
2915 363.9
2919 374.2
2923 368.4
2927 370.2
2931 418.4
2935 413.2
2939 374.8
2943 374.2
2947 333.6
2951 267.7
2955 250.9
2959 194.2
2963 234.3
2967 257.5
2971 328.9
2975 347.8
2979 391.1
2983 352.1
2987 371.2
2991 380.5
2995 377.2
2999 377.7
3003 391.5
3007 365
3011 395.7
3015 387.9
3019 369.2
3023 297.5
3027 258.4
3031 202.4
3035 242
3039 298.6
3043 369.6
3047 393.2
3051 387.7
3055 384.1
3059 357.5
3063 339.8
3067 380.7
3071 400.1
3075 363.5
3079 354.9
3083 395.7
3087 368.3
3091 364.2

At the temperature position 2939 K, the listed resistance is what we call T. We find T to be 374.8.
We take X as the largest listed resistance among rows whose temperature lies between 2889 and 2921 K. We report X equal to 381.7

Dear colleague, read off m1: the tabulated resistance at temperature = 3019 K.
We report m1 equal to 369.2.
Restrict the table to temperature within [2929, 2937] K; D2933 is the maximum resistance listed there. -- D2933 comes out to 418.4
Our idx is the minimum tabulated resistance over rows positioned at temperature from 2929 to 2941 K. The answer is 374.8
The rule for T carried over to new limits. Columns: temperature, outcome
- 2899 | 354.2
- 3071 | 400.1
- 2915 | 363.9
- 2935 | 413.2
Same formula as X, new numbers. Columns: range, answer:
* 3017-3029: 369.2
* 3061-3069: 380.7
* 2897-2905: 372.1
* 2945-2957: 333.6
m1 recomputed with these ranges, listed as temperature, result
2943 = 374.2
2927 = 370.2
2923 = 368.4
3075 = 363.5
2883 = 400.7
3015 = 387.9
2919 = 374.2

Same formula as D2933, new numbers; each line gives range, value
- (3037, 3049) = 393.2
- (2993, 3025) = 395.7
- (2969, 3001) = 391.1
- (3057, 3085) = 400.1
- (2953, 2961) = 250.9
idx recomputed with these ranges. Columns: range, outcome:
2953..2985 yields 194.2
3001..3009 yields 365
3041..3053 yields 369.6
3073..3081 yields 354.9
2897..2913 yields 354.2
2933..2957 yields 250.9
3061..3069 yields 339.8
